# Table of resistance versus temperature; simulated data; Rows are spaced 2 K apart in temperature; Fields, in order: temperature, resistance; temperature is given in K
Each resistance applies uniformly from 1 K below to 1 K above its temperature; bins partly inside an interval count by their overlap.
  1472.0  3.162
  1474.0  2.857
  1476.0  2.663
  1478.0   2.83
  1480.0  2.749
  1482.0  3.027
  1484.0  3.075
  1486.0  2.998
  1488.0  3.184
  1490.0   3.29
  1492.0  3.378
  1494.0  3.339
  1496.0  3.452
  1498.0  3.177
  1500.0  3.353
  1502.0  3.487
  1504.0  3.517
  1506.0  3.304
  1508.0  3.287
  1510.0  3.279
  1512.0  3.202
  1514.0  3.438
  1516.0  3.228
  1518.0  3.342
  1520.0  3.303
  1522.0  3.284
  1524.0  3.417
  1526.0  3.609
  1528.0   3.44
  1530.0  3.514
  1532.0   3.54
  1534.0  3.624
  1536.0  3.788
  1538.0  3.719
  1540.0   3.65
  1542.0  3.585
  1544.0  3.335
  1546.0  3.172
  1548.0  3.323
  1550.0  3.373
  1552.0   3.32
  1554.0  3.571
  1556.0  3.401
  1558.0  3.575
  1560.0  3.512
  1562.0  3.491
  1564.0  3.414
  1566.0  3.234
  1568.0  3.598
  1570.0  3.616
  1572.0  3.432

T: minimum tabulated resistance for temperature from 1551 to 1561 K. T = 3.32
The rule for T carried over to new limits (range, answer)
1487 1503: 3.177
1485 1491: 2.998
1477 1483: 2.749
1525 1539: 3.44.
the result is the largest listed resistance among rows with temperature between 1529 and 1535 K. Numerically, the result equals 3.624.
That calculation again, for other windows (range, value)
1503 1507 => 3.517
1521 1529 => 3.609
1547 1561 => 3.575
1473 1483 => 3.027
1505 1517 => 3.438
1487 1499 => 3.452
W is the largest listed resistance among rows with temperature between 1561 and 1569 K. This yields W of 3.598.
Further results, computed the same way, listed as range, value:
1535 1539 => 3.788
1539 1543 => 3.65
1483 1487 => 3.075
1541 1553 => 3.585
